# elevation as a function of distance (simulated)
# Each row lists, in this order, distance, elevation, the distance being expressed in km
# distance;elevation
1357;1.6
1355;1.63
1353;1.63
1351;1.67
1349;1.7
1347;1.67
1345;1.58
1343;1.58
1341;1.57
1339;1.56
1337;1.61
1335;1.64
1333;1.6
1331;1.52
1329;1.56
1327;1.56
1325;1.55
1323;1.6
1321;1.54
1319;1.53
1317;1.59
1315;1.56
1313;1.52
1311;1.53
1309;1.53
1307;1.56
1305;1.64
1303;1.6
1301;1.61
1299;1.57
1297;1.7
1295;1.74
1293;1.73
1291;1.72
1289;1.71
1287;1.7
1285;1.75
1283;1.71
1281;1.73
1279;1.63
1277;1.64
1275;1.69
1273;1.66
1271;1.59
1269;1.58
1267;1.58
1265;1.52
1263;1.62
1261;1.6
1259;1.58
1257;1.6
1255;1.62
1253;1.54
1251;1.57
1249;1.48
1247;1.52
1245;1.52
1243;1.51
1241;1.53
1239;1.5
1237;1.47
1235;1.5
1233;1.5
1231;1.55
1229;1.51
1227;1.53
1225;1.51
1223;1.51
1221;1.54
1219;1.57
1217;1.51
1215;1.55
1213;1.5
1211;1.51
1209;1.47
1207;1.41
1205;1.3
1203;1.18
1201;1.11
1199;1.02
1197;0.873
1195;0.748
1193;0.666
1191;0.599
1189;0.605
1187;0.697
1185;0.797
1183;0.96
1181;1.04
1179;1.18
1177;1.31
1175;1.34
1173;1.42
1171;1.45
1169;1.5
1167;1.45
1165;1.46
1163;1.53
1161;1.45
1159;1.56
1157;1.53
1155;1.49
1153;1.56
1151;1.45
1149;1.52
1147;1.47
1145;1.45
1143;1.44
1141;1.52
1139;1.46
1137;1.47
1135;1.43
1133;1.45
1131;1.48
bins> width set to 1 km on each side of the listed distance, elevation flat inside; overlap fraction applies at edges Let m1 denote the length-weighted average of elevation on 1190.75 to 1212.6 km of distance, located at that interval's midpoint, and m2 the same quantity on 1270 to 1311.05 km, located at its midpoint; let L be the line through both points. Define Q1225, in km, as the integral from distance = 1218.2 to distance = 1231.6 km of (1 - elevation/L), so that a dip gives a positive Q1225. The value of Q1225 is -2.99 km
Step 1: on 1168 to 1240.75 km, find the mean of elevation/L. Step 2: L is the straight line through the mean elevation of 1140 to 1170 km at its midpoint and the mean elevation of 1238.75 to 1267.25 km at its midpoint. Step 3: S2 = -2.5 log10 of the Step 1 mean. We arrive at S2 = 0.20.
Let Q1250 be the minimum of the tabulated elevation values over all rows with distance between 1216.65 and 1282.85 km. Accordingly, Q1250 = 1.47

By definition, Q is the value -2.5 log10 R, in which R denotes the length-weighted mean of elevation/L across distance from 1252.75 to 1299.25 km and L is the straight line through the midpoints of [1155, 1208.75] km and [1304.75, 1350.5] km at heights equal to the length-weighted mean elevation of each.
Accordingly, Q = -0.15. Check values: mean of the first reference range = 1.17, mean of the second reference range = 1.58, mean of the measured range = 1.65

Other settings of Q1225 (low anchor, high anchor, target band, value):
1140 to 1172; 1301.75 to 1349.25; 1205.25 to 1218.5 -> 0.30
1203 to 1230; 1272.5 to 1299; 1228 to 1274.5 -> 1.12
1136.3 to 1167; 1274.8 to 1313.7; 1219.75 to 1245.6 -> 1.09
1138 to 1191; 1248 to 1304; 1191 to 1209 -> 4.87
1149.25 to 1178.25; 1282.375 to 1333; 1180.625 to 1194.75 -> 6.97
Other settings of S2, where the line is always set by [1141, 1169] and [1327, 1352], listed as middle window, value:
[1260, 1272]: -0.016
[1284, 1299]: -0.091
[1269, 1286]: -0.070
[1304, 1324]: 0.019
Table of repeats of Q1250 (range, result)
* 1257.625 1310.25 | 1.52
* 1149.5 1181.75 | 1.04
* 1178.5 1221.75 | 0.599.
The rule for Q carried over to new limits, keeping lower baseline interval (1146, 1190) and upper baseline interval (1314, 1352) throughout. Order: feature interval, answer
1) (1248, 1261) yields -0.081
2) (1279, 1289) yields -0.140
